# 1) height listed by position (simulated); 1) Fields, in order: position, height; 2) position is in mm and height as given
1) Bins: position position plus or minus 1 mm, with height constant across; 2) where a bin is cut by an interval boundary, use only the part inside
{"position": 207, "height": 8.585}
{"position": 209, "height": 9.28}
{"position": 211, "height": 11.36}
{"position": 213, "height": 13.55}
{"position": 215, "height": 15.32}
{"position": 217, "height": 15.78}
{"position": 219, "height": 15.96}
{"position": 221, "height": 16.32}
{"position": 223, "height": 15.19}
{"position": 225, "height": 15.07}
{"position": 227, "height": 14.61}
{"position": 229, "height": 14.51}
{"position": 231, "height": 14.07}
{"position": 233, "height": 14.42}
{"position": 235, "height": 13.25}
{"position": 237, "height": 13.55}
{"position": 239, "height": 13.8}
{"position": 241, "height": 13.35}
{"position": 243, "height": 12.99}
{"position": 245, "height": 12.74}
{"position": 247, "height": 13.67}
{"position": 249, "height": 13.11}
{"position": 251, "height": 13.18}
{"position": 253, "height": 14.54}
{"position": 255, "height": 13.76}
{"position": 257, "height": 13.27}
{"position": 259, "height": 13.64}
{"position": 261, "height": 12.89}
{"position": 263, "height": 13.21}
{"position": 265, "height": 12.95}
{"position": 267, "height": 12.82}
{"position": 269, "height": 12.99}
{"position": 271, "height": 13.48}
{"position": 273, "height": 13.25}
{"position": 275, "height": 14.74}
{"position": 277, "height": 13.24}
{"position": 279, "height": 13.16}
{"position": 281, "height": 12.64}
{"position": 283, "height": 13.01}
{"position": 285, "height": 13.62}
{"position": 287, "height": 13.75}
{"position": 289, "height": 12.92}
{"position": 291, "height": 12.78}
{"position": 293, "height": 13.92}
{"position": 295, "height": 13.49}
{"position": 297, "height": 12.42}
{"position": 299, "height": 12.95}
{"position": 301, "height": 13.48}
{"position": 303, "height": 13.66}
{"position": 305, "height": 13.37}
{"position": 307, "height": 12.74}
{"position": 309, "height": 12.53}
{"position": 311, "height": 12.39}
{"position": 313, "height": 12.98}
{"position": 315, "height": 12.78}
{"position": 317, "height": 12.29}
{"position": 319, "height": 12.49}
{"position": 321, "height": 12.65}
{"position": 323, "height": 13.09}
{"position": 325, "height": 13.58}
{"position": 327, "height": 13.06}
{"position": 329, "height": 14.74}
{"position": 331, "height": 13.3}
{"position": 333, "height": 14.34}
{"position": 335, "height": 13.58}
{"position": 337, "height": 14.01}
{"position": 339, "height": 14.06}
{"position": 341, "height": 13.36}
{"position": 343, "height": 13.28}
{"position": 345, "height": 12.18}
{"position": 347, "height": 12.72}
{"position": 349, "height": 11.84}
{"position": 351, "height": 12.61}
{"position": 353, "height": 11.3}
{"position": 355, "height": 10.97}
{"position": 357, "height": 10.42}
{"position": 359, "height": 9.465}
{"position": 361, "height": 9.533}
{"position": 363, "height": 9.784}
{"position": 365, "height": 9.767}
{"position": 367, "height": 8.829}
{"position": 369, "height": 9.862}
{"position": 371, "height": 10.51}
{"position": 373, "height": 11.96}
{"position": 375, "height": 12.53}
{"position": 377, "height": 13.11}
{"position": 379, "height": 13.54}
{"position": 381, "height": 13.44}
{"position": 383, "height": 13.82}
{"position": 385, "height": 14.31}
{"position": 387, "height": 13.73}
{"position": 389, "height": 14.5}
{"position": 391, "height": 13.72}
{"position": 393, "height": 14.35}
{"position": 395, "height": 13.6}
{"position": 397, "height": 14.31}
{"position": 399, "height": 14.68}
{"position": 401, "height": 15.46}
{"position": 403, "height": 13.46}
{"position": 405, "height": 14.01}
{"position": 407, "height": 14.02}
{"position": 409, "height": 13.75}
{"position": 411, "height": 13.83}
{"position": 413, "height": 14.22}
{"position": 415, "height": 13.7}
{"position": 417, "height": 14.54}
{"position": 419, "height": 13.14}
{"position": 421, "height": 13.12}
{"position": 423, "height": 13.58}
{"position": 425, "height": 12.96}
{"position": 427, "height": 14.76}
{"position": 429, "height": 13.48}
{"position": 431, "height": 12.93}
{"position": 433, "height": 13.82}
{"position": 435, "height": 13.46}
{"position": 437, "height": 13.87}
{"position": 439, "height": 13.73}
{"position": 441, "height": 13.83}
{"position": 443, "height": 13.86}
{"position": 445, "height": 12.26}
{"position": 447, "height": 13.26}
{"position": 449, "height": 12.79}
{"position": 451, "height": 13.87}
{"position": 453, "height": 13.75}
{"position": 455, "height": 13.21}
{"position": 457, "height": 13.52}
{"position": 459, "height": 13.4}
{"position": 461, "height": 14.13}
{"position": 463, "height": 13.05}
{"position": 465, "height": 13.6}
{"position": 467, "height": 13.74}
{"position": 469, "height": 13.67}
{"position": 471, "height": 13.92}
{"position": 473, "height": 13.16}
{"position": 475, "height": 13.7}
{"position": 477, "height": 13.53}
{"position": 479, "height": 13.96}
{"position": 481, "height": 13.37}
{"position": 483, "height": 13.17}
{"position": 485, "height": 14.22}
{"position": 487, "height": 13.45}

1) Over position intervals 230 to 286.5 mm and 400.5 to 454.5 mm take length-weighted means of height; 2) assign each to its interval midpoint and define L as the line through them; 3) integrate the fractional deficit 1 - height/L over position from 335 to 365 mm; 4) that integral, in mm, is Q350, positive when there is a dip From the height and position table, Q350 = 3.8 mm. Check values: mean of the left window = 13.4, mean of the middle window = 11.8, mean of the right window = 13.7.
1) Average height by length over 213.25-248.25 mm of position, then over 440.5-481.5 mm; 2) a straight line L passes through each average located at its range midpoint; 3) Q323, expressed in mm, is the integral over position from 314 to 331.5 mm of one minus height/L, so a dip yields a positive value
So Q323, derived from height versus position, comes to 1.1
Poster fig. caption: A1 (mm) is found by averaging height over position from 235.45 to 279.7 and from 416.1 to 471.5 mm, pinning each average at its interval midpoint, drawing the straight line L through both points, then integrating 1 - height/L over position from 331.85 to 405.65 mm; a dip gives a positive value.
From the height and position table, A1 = 4.7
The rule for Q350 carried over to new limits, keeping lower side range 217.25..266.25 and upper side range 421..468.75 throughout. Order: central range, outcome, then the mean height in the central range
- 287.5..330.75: 2.27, 13.1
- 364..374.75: 2.61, 10.3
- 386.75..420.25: -1.14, 14.1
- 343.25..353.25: 1.05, 12.3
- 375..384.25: 0.17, 13.4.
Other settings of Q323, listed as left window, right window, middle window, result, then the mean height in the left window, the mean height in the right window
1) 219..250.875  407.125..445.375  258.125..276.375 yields 0.9 mm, 14.1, 13.7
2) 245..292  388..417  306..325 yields 1.3 mm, 13.3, 14.1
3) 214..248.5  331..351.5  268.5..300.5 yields 1.2 mm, 14.4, 13.2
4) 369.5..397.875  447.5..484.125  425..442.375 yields -0.3 mm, 13.3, 13.5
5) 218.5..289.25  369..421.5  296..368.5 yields 6.7 mm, 13.7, 13.6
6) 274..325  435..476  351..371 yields 4.7 mm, 13.1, 13.5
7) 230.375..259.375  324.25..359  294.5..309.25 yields 0.0 mm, 13.5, 12.8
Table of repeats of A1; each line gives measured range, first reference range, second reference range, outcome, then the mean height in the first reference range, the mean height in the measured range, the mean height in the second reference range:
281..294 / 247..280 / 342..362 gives -0.4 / 13.4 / 13.3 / 11.4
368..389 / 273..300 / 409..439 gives 1.2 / 13.3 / 12.8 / 13.7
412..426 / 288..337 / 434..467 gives -0.2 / 13.2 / 13.6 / 13.5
